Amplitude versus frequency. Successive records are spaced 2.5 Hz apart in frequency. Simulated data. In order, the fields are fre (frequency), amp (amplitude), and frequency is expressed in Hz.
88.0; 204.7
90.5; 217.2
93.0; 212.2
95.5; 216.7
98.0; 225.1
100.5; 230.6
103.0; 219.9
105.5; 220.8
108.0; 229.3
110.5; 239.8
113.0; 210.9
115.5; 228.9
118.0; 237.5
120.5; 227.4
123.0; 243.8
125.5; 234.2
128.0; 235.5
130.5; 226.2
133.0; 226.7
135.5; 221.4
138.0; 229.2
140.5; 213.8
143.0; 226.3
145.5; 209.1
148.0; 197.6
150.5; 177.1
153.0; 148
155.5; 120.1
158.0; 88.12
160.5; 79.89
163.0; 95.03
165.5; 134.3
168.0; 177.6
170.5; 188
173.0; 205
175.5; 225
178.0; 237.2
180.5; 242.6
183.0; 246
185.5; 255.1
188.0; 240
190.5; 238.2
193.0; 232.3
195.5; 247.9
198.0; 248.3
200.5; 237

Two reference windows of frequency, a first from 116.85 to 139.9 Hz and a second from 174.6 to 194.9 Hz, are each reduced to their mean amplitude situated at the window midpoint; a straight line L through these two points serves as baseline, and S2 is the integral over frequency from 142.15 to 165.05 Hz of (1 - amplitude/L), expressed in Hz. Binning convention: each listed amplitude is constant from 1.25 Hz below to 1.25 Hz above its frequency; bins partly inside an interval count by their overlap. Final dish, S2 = 8.5 Hz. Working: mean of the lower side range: 231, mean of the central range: 147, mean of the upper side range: 240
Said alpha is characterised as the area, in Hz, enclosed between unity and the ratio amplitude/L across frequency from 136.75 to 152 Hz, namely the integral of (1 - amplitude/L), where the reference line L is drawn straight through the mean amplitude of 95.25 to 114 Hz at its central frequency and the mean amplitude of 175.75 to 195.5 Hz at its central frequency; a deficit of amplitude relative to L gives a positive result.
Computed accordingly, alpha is 1.63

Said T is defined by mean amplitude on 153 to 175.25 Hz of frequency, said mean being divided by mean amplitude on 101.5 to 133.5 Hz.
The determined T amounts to 0.6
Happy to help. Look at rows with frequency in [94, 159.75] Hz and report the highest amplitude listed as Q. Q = 243.8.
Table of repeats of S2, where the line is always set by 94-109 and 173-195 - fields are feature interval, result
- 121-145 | 0.1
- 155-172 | 7.8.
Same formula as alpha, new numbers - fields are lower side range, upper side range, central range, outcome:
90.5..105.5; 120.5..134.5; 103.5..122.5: -0.1 Hz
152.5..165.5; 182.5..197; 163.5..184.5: -3.5 Hz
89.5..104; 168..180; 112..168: 6.5 Hz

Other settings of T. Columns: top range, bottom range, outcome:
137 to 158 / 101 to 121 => 0.81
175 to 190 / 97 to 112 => 1.06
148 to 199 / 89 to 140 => 0.84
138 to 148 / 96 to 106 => 0.96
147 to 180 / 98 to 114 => 0.71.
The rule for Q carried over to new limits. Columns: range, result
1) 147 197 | 255.1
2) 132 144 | 229.2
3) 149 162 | 177.1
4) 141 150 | 226.3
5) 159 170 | 177.6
